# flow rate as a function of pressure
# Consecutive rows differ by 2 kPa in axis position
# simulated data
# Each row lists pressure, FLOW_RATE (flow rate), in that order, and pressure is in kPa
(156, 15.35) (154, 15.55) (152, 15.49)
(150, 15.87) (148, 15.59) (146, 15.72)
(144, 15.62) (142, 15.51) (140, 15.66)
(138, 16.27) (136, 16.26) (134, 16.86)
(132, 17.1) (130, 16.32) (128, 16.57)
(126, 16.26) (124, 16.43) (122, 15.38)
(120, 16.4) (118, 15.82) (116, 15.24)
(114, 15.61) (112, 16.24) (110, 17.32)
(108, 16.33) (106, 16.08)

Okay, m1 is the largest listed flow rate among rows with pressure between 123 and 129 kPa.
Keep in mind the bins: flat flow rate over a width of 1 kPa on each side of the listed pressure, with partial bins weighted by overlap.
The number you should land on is 16.57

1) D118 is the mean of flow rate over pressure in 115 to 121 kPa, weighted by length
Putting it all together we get 15.8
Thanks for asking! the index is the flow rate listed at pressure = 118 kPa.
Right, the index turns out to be 15.82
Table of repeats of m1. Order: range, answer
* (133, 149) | 16.86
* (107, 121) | 17.32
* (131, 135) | 17.1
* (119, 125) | 16.43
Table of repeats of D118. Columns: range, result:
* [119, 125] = 16.1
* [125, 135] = 16.6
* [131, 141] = 16.4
